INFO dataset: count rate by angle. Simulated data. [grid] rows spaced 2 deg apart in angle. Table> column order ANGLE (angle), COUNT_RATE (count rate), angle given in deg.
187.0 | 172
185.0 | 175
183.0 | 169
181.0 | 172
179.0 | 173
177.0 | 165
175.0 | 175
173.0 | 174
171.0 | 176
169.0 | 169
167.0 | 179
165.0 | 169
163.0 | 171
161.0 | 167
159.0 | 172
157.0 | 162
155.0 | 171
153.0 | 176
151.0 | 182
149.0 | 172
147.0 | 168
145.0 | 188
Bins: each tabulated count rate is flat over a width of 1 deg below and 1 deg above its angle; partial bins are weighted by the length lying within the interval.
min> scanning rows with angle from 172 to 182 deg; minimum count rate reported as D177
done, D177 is 165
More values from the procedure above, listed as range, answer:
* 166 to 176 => 169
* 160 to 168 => 167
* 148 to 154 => 172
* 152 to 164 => 162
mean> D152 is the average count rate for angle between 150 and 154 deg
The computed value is 179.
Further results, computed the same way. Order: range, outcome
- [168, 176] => 174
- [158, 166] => 170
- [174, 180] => 171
